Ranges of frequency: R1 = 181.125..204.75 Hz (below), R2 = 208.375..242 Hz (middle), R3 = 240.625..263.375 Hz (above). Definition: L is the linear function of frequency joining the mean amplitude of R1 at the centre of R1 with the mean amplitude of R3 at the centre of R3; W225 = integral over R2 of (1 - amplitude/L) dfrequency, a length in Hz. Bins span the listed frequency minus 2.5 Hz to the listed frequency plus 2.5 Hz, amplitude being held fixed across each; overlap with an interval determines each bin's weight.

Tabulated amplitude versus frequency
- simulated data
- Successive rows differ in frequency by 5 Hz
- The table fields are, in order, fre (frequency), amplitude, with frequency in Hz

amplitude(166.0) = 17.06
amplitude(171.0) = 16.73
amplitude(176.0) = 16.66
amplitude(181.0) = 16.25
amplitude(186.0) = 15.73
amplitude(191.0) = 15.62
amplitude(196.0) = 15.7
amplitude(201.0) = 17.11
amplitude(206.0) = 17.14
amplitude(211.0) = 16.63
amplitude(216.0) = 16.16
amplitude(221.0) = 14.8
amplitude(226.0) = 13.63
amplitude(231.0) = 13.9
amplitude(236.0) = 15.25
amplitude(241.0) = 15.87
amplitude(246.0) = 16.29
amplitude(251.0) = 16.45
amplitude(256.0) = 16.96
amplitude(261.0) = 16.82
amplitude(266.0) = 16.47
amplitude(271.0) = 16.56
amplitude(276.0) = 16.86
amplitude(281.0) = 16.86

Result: 2.4 Hz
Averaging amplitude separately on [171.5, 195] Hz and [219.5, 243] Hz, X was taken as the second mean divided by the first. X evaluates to 0.9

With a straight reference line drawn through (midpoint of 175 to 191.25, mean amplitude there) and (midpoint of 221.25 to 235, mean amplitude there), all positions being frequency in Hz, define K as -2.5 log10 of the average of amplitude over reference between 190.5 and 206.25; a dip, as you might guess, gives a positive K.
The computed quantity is -0.07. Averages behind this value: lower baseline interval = 16.1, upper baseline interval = 14.1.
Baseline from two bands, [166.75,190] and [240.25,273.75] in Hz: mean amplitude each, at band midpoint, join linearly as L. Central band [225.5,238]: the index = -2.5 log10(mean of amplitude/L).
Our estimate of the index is 0.15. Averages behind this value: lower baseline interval 16.3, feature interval 14.3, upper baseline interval 16.5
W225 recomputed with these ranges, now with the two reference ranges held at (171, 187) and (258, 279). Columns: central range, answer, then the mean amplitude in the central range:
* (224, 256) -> 2.3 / 15.4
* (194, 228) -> 1.1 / 15.9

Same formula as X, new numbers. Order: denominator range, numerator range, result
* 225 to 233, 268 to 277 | 1.21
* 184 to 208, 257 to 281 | 1.03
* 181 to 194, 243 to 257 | 1.05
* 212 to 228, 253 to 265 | 1.12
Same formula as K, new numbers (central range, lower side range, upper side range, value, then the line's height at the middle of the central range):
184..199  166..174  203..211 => 0.08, 16.9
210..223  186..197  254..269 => 0.02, 16.1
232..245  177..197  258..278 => 0.06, 16.4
